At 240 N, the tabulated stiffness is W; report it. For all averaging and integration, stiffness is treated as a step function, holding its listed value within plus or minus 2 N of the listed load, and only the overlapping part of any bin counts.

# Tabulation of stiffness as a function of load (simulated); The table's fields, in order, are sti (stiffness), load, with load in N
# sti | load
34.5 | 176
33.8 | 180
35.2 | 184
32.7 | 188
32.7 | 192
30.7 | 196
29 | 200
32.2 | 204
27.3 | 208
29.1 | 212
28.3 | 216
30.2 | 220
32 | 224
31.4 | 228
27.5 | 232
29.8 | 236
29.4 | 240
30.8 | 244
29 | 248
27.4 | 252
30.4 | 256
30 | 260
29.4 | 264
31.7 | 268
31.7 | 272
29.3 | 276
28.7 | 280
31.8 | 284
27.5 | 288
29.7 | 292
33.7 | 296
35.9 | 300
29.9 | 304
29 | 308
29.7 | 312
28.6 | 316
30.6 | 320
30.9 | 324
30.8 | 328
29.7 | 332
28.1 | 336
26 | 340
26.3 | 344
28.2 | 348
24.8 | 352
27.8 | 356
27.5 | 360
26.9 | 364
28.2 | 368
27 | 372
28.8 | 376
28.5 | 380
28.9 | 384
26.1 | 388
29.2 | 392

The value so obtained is 29.4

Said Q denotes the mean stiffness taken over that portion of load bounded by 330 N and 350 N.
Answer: 27.7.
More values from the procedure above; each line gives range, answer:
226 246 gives 29.8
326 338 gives 29.5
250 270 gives 29.8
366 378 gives 28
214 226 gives 30.2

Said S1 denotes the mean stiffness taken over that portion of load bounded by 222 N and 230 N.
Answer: 31.7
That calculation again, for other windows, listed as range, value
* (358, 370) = 27.5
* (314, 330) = 30.2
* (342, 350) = 27.2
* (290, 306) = 32.3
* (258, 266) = 29.7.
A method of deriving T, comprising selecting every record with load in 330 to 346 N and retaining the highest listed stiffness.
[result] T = 29.7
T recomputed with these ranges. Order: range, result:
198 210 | 32.2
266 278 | 31.7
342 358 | 28.2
